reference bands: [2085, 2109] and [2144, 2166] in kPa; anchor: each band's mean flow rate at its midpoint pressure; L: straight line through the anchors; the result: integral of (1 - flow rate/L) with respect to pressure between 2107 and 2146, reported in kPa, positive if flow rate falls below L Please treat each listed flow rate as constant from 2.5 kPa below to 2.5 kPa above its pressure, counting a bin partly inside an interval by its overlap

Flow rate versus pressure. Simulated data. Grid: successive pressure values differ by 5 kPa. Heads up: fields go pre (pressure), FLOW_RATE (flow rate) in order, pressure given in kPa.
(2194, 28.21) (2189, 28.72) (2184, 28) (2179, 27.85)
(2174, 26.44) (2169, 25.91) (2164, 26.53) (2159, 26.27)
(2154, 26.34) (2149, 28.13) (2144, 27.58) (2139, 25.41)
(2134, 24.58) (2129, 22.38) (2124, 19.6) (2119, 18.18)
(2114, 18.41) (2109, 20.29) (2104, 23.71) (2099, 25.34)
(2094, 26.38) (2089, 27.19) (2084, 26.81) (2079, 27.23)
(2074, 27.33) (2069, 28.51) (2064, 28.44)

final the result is 6.1 kPa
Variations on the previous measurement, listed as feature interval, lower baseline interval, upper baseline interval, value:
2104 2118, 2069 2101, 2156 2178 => 3.5 kPa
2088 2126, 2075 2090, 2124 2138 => 4.4 kPa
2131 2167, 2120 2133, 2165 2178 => -4.0 kPa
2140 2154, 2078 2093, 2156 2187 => -0.2 kPa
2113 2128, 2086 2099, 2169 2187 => 4.3 kPa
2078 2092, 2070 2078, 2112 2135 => -0.6 kPa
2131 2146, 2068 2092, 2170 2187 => 0.9 kPa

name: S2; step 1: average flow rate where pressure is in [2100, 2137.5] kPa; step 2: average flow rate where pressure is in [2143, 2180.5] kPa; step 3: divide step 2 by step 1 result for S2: 1.26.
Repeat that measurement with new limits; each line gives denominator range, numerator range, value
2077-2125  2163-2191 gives 1.17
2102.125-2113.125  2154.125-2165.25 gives 1.23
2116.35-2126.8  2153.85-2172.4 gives 1.38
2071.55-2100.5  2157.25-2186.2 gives 1.00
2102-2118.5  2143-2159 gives 1.33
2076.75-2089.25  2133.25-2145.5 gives 0.96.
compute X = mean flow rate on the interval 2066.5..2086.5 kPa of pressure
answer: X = 27.5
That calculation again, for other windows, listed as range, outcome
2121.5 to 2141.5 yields 23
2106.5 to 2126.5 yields 19.1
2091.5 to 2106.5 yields 25.1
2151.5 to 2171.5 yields 26.3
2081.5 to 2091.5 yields 27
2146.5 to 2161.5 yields 26.9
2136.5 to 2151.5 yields 27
